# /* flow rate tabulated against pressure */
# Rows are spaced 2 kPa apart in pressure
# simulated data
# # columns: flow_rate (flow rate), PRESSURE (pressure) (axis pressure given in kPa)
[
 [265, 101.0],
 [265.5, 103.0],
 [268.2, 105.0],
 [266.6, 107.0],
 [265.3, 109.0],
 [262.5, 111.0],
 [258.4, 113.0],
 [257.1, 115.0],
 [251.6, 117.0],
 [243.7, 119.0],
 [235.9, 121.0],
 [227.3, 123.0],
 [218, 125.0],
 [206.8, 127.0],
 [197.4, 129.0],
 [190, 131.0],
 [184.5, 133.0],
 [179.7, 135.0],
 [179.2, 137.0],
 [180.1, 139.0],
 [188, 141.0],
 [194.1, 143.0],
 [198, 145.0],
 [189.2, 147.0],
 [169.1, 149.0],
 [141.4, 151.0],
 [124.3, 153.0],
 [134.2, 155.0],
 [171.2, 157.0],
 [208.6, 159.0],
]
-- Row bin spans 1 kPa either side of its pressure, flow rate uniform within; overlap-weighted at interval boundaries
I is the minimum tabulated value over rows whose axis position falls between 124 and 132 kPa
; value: 190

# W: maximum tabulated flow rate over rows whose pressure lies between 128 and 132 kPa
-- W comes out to 197.4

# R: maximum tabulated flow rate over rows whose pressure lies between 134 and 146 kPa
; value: 198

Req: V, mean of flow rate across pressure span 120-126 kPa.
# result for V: 227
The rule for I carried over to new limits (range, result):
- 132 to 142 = 179.2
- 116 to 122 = 235.9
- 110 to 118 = 251.6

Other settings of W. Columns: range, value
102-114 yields 268.2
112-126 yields 258.4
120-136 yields 235.9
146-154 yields 189.2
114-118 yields 257.1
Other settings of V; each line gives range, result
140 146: 193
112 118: 256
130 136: 185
